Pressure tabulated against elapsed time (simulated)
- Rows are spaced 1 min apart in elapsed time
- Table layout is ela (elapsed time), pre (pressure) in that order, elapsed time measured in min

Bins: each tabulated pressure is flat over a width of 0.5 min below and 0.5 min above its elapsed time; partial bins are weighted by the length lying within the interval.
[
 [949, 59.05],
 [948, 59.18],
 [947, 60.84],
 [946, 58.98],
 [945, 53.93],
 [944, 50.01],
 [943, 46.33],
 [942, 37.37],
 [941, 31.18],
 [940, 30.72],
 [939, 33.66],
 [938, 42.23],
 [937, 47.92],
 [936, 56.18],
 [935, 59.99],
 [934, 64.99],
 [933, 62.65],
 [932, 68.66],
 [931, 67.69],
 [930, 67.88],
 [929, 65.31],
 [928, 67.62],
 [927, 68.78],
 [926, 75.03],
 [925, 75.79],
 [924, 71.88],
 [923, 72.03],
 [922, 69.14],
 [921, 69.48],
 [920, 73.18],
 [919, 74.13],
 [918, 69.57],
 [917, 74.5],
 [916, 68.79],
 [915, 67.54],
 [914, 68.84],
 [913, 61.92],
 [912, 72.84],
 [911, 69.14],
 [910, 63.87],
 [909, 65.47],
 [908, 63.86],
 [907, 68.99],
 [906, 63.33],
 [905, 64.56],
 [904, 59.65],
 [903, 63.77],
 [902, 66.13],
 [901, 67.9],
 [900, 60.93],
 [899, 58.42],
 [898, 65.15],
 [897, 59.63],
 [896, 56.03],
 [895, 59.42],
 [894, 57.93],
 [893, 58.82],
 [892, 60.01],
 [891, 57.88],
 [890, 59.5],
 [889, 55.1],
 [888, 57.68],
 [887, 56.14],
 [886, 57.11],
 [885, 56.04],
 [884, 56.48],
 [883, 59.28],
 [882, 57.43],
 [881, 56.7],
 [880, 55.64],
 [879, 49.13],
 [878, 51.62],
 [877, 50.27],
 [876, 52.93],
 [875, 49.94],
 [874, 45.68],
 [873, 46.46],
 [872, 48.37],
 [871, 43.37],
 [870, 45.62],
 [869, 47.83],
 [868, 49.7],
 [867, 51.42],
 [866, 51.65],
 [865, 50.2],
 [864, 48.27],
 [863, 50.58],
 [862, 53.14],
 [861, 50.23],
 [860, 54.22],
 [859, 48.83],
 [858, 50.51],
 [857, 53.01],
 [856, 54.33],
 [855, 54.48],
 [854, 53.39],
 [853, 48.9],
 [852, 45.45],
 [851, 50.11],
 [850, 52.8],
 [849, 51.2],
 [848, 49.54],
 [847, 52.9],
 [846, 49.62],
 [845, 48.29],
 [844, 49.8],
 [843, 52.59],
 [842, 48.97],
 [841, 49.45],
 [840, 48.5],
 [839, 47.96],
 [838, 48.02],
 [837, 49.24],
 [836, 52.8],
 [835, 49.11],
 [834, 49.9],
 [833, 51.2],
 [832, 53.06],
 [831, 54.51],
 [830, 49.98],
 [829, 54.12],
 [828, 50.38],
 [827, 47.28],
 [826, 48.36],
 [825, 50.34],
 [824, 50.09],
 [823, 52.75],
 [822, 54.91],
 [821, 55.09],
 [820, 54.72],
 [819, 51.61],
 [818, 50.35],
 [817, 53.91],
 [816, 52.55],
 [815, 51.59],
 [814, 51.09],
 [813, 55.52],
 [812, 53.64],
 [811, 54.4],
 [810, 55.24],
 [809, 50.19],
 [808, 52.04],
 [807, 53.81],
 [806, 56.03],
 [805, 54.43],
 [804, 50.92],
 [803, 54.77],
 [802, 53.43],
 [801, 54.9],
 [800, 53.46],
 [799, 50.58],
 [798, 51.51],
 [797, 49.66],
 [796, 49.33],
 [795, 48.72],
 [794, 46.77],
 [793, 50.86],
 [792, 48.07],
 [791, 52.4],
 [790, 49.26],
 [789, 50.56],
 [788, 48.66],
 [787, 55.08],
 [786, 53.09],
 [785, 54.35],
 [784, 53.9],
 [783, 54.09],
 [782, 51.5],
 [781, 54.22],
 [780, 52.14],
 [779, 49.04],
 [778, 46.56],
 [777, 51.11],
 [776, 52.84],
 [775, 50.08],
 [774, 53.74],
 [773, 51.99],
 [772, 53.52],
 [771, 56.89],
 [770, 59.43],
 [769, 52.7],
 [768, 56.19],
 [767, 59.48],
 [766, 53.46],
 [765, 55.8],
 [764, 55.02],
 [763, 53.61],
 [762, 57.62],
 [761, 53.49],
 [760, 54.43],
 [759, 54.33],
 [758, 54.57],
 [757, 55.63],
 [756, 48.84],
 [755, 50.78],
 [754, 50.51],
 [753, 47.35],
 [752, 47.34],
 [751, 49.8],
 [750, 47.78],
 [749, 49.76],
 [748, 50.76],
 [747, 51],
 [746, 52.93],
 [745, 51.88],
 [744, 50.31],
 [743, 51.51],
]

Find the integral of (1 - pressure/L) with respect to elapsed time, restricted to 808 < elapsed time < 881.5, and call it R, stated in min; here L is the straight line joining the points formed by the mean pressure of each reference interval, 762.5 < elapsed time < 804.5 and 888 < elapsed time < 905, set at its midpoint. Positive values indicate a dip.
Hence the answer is 7.5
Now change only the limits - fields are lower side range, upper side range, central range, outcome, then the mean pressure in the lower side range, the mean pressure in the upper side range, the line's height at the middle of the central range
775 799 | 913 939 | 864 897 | 4.2 min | 51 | 66.1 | 61.1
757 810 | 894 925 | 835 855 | 3.2 min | 52.8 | 66.4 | 59.4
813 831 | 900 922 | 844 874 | 4.2 min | 51.9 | 67.4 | 58.3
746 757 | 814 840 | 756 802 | -2.2 min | 49.8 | 51.3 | 50.4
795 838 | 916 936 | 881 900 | 1.6 min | 52.1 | 69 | 63.6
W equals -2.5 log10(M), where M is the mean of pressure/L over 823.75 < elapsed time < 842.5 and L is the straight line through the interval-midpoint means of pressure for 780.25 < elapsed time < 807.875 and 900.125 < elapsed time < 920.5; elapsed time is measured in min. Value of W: 0.14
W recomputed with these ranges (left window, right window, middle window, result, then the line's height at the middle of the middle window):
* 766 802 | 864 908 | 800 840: 0.029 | 53.6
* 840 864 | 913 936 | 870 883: 0.125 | 56.9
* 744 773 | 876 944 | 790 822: 0.062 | 55.4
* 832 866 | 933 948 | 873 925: -0.236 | 49.7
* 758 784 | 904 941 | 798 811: 0.055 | 56.1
